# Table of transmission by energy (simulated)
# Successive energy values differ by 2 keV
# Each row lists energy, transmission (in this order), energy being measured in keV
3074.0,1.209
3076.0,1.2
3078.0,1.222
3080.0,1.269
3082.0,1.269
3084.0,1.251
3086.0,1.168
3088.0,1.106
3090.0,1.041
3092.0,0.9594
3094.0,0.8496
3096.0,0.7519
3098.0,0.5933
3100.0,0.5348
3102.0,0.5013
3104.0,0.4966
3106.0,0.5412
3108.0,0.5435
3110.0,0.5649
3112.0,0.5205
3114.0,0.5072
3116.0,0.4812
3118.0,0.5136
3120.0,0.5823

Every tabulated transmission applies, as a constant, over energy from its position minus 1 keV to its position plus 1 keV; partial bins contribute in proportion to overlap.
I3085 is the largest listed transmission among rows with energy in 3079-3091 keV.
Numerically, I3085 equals 1.269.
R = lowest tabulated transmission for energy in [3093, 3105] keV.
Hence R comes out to 0.4966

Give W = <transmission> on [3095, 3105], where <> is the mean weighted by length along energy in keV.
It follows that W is 0.576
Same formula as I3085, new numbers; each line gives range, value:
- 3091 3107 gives 0.9594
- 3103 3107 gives 0.5412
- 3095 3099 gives 0.7519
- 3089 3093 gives 1.041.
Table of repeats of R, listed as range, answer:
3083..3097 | 0.7519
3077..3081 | 1.222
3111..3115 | 0.5072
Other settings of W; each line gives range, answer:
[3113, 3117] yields 0.494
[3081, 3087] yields 1.23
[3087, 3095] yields 0.989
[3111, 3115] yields 0.514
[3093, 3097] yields 0.801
